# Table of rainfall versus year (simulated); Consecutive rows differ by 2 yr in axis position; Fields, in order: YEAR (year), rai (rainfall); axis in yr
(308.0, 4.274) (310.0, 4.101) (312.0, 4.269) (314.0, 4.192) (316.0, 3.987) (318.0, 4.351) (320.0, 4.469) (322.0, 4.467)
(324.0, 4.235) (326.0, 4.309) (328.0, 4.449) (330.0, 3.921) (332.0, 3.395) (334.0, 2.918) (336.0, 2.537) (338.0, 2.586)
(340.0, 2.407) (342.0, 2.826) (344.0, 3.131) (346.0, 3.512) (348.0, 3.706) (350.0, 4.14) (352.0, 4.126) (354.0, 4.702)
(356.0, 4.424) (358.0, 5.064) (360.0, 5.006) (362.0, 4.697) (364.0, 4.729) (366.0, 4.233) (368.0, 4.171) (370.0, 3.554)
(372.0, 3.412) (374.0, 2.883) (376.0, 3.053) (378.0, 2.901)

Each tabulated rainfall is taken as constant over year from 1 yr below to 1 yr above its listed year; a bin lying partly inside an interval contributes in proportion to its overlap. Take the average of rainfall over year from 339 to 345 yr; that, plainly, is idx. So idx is 2.79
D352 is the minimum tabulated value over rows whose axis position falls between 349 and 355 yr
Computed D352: 4.126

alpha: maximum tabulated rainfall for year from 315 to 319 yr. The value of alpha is 4.351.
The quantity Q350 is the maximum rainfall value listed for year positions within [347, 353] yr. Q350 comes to 4.14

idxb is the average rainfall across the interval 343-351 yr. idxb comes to 3.62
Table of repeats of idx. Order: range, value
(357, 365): 4.87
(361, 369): 4.46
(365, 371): 3.99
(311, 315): 4.23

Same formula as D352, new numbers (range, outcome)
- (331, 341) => 2.407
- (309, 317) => 3.987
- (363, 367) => 4.233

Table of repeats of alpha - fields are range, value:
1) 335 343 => 2.826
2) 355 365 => 5.064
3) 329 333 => 3.921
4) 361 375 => 4.729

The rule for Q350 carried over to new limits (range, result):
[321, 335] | 4.467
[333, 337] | 2.918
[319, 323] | 4.469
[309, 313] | 4.269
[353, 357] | 4.702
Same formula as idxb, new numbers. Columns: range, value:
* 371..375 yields 3.15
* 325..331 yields 4.23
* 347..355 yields 4.17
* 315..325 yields 4.3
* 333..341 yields 2.61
